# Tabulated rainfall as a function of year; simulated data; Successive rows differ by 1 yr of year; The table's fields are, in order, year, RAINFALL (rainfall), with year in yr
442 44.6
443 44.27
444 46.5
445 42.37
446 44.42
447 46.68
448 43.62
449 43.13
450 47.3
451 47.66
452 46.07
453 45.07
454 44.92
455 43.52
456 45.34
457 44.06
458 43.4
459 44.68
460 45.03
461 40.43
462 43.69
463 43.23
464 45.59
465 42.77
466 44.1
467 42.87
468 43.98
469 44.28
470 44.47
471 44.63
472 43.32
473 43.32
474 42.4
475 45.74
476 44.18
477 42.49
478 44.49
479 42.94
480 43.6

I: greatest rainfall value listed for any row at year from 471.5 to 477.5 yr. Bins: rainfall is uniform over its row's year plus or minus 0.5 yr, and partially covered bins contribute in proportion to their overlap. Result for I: 45.74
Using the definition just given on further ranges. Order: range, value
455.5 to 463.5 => 45.34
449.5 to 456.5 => 47.66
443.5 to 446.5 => 46.5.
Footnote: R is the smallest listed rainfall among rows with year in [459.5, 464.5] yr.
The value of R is 40.43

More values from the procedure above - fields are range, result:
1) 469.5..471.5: 44.47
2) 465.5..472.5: 42.87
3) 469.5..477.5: 42.4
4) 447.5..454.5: 43.13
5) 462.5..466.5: 42.77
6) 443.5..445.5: 42.37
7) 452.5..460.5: 43.4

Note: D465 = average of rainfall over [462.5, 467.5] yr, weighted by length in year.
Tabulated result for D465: 43.7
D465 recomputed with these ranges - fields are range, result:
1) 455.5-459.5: 44.4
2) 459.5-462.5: 43.1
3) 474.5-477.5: 44.1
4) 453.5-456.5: 44.6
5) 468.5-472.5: 44.2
